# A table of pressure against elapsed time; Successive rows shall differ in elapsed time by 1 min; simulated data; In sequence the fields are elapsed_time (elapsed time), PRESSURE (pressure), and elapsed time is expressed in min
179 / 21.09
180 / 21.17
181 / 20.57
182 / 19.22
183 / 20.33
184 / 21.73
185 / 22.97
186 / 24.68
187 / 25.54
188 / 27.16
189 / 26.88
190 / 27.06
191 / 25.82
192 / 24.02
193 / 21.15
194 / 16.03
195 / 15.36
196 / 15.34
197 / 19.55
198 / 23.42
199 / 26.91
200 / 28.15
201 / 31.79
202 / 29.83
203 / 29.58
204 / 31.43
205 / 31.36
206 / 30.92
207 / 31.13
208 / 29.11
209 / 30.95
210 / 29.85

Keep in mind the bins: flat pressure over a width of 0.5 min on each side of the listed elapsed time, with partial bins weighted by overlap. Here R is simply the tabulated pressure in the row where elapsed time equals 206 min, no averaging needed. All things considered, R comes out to 30.92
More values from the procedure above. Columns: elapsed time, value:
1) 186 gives 24.68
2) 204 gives 31.43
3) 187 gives 25.54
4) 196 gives 15.34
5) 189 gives 26.88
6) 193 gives 21.15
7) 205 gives 31.36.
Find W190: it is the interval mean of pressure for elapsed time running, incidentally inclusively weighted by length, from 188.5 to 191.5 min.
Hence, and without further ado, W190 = 26.6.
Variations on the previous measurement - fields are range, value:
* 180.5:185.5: 21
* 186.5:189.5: 26.5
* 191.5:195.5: 19.1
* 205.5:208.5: 30.4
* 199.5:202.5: 29.9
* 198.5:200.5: 27.5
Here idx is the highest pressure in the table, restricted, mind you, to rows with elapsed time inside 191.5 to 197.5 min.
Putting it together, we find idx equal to 24.02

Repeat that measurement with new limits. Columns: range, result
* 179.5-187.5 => 25.54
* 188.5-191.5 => 27.06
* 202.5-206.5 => 31.43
